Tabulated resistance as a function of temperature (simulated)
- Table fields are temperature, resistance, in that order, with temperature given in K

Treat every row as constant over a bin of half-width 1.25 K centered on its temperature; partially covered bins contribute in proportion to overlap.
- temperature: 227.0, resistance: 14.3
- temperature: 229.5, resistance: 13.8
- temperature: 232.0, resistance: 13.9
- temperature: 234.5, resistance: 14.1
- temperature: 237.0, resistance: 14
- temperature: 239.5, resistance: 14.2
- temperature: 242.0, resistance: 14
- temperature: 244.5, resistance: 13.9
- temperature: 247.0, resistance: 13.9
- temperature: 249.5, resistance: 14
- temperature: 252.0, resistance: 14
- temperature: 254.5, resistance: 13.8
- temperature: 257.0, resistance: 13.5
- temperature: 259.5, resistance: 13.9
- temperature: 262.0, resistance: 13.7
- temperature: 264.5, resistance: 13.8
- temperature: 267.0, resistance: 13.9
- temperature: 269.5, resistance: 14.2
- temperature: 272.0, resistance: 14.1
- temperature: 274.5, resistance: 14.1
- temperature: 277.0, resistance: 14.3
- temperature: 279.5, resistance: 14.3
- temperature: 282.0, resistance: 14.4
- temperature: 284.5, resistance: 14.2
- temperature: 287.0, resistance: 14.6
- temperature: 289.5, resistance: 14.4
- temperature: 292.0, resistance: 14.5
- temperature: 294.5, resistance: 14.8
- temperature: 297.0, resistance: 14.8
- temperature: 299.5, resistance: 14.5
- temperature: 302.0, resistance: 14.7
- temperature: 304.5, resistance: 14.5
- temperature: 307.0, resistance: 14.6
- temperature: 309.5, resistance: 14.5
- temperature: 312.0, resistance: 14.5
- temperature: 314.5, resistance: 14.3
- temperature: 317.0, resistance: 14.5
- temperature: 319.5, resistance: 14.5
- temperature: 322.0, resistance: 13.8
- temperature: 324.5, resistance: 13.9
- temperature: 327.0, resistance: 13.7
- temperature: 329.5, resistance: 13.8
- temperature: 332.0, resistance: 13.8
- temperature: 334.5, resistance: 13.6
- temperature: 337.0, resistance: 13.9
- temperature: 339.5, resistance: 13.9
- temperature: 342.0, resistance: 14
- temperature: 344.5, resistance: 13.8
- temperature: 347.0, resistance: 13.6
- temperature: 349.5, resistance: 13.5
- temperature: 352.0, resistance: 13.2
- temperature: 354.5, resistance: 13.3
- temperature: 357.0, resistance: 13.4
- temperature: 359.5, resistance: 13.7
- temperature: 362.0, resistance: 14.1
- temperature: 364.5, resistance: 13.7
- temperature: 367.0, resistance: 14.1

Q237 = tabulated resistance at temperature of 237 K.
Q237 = 14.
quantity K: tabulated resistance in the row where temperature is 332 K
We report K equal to 13.8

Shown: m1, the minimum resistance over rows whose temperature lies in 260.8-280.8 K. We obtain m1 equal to 13.7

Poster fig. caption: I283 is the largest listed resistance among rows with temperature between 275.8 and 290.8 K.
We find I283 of 14.6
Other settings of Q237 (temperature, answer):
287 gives 14.6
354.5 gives 13.3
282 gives 14.4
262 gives 13.7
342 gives 14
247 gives 13.9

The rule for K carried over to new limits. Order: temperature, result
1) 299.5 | 14.5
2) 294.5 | 14.8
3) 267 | 13.9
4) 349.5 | 13.5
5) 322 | 13.8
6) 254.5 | 13.8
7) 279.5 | 14.3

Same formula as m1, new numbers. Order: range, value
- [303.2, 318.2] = 14.3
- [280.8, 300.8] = 14.2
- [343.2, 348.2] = 13.6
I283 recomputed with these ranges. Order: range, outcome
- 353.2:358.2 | 13.4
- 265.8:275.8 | 14.2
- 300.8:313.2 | 14.7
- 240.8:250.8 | 14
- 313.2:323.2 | 14.5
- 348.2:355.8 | 13.5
